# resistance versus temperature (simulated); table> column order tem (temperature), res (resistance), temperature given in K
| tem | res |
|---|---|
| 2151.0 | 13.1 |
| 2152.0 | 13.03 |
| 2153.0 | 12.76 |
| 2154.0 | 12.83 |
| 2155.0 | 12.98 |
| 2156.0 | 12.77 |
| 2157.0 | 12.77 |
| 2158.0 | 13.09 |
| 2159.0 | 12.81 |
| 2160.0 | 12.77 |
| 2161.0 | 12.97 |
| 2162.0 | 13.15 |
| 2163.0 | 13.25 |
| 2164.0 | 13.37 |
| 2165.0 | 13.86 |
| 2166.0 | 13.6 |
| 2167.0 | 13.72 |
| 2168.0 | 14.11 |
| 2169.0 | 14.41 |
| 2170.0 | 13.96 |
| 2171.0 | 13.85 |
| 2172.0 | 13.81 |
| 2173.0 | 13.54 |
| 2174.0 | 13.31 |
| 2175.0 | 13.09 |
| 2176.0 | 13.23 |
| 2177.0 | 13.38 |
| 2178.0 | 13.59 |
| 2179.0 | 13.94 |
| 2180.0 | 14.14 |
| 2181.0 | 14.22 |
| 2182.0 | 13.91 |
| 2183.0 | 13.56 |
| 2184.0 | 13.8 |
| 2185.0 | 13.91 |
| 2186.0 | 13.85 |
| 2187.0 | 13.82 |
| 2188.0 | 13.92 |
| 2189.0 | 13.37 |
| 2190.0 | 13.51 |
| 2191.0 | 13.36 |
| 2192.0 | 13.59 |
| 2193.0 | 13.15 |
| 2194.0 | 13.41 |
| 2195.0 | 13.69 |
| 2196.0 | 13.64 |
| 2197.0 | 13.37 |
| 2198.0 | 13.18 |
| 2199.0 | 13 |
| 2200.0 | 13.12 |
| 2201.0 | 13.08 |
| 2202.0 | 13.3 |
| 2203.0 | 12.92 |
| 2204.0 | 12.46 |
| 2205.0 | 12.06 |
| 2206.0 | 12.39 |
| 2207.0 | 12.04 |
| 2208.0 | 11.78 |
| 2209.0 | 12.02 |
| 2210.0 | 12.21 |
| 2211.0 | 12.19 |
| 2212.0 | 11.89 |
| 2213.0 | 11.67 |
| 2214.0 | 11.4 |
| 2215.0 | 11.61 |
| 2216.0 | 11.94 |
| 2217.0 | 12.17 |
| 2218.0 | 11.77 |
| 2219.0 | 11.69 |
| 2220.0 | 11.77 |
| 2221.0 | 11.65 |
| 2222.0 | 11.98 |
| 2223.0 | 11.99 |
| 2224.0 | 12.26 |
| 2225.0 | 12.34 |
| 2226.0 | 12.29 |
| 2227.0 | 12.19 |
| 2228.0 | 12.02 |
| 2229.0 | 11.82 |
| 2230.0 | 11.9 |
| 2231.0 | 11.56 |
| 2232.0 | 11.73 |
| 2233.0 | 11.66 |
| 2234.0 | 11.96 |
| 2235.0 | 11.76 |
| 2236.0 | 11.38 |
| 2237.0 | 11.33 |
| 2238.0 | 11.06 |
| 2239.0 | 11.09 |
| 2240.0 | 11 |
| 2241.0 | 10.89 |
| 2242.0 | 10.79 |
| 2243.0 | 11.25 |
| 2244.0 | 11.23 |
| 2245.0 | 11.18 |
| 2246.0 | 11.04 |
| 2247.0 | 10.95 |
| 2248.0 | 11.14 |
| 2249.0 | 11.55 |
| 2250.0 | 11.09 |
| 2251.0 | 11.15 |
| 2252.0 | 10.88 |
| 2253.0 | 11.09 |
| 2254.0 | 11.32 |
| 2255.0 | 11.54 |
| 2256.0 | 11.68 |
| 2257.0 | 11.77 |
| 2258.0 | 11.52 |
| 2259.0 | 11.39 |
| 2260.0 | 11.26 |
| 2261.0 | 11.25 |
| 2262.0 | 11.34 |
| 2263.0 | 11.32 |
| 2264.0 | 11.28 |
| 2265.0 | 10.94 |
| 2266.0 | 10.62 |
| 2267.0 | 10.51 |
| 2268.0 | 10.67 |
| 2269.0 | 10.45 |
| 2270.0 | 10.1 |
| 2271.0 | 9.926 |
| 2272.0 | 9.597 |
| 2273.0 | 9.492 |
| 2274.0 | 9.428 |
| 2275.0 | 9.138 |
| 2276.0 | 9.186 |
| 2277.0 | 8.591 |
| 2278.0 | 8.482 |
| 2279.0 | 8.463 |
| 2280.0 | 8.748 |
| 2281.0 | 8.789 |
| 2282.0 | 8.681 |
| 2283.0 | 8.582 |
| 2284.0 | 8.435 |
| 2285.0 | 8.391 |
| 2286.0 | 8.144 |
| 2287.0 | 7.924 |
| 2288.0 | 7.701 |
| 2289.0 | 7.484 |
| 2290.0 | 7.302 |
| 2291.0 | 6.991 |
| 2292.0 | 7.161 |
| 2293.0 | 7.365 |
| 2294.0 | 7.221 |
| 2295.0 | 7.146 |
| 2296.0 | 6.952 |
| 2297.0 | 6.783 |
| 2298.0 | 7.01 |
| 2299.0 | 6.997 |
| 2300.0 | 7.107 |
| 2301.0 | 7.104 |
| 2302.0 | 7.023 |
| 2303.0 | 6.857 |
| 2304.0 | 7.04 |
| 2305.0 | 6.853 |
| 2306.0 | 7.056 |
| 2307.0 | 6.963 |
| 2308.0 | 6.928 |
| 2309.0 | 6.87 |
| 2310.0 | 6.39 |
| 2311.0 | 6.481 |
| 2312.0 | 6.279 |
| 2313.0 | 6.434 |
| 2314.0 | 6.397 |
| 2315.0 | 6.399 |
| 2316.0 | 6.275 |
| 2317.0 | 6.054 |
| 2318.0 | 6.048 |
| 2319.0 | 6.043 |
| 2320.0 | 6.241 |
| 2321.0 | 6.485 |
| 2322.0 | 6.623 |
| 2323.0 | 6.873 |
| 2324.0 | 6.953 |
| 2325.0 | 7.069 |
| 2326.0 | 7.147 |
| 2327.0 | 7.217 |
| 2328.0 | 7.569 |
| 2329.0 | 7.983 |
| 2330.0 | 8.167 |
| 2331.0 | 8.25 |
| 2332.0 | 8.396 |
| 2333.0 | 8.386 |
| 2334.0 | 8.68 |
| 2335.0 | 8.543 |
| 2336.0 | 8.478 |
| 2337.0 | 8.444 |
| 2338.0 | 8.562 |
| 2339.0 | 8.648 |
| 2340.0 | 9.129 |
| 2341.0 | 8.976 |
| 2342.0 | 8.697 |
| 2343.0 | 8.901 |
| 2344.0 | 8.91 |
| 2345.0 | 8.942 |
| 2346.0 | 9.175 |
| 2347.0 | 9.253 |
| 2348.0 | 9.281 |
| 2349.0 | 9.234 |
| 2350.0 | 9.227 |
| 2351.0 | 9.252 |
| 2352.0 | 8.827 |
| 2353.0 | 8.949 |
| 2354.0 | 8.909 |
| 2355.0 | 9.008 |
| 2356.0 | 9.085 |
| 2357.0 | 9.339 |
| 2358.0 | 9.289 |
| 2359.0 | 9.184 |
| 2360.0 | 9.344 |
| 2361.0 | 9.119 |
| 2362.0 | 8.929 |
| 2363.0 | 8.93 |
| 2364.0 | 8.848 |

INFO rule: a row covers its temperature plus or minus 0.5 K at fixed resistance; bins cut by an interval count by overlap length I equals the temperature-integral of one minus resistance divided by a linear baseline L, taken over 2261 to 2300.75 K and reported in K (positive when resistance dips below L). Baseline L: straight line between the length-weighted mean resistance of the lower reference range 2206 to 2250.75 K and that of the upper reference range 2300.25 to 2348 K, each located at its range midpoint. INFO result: 2.87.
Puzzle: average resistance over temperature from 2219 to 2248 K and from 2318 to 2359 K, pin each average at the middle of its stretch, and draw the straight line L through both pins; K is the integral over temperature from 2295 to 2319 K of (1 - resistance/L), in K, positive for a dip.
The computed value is 6.7 K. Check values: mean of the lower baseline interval 11.6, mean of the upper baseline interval 8.31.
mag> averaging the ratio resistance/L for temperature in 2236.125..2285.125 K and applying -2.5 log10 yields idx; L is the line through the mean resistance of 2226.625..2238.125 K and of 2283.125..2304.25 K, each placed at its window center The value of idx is -0.08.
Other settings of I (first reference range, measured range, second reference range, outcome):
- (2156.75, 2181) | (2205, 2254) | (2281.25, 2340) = -3.5 K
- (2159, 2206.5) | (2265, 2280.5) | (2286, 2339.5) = -0.8 K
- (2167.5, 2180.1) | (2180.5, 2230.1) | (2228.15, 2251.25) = -0.4 K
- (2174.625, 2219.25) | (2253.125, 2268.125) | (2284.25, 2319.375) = -3.1 K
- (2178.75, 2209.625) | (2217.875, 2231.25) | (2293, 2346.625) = -0.1 K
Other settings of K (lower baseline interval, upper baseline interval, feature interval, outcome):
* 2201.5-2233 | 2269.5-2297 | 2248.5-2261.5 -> -1.9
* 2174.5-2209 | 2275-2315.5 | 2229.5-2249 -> -1.3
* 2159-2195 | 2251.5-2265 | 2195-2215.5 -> 0.5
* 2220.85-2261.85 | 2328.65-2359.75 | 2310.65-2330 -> 5.6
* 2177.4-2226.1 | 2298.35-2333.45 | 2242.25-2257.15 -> -1.3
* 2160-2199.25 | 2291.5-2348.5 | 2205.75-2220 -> 0.3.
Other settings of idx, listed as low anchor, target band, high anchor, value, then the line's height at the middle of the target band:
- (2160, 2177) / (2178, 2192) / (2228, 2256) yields -0.06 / 13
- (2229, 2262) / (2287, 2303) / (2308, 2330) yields 0.15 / 8.21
